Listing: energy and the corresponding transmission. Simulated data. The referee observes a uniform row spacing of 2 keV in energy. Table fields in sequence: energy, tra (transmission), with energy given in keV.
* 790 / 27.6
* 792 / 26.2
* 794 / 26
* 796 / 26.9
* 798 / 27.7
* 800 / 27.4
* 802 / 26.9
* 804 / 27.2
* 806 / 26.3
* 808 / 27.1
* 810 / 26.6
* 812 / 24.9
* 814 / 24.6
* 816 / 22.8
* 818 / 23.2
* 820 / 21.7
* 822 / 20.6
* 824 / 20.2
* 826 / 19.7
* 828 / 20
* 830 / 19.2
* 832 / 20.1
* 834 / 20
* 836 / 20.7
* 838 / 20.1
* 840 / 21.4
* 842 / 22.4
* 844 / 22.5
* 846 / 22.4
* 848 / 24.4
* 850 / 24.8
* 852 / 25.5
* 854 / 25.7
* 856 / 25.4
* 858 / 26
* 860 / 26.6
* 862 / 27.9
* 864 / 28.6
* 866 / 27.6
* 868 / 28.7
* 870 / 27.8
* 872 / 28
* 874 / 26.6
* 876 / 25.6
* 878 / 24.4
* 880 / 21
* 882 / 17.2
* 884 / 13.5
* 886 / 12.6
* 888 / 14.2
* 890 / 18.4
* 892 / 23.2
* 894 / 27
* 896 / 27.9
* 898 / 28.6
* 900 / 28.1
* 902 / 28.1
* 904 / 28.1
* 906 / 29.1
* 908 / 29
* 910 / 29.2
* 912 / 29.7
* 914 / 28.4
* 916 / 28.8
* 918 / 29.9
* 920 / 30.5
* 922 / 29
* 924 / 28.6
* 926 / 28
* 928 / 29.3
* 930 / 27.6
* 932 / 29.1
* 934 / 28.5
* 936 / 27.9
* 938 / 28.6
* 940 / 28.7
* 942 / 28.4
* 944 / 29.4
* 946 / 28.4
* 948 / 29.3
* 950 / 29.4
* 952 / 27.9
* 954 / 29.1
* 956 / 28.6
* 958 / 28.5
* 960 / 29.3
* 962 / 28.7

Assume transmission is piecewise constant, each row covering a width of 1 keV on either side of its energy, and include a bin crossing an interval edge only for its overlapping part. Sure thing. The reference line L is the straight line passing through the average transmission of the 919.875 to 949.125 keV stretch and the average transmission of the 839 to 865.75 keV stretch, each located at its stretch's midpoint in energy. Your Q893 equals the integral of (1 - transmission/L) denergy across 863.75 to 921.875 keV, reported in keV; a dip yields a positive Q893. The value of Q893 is 2.85 keV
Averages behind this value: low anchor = 25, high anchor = 28.7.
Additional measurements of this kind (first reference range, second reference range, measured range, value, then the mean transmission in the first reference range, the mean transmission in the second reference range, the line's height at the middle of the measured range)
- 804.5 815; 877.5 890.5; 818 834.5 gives 2.5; 26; 17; 24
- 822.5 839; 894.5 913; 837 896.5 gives 1.2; 20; 28.6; 24.3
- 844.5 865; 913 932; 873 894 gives 5.4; 25.7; 28.9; 27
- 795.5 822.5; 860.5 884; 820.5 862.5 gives 4.5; 25.3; 25.3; 25.3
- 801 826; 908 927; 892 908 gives 0.2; 24.2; 29.1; 28.3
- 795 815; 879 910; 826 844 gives 3.5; 26.6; 23.3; 25.5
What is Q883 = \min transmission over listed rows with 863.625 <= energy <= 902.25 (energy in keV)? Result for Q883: 12.6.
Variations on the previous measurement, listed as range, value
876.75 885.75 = 13.5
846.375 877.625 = 24.4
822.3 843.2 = 19.2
